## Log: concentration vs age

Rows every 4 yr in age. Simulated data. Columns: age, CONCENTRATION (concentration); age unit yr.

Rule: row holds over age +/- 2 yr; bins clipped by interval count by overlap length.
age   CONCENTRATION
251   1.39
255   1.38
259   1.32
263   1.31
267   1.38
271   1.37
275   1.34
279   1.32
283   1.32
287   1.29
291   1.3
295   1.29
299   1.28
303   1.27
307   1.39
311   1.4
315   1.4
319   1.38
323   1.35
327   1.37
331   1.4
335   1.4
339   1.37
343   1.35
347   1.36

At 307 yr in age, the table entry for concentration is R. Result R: 1.39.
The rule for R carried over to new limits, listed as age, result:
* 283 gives 1.32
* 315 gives 1.4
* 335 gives 1.4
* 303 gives 1.27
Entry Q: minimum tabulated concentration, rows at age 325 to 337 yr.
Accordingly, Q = 1.37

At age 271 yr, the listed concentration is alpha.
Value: 1.37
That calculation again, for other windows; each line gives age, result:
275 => 1.34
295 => 1.29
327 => 1.37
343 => 1.35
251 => 1.39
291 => 1.3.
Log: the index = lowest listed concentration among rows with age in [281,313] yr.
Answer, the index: 1.27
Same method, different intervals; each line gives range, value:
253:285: 1.31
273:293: 1.29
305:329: 1.35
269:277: 1.34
